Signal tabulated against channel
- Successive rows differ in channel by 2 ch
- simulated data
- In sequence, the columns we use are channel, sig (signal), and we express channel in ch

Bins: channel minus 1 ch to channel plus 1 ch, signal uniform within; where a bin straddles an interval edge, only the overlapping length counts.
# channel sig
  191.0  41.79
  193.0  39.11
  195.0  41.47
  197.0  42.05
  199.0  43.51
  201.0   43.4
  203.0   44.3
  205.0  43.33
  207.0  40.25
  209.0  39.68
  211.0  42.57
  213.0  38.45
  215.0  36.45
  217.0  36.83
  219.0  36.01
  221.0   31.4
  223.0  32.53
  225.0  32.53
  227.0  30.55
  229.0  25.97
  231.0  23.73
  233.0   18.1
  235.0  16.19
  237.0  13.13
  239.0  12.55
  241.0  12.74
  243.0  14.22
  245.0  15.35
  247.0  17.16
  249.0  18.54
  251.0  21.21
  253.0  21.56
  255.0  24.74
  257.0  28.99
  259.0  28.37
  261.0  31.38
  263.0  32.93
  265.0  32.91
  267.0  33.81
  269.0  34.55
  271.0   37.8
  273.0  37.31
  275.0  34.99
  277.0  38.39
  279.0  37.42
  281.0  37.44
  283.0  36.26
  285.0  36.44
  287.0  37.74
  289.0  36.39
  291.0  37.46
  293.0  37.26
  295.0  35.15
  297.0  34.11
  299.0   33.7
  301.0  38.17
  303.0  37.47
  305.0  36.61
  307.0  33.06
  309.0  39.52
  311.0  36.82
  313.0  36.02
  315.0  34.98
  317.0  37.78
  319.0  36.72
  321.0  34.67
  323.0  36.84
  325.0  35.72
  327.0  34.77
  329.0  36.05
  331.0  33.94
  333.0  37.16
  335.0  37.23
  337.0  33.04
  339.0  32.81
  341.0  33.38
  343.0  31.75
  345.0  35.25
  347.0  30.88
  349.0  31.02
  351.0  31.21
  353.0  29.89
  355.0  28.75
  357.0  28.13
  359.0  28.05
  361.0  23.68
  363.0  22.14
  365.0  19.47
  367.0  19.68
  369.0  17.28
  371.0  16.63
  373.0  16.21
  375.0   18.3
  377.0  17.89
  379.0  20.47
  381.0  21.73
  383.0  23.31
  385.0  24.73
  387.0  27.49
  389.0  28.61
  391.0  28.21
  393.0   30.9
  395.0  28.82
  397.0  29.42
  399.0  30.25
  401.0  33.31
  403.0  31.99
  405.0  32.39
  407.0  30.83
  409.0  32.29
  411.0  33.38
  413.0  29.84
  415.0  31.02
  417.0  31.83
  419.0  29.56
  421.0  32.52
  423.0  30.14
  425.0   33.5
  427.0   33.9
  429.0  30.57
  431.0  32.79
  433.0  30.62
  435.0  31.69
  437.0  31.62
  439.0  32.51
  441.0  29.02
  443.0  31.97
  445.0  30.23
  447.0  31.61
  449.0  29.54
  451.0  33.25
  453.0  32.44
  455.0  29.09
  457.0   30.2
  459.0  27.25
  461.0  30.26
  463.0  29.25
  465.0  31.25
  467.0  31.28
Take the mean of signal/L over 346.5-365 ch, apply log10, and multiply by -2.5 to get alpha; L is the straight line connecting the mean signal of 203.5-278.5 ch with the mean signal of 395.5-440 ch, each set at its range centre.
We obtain 0.11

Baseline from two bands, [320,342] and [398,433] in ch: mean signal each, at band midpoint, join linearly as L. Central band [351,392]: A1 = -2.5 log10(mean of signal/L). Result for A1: 0.397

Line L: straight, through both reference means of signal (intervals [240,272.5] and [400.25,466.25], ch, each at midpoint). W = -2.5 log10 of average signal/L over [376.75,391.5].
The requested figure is 0.221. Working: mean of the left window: 25.6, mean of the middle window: 24.2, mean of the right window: 31.3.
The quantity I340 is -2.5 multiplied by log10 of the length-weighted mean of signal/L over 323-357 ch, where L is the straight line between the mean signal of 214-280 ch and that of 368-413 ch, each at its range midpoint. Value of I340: -0.24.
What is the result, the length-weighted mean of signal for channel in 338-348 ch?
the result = 32.8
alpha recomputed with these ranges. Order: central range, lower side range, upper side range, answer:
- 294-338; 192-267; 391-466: -0.18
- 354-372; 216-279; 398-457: 0.30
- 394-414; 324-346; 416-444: 0.04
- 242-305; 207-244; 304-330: 0.02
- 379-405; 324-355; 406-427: 0.15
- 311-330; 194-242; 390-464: -0.14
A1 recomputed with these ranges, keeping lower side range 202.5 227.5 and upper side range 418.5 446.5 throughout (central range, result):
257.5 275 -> 0.07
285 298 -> -0.03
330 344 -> 0.00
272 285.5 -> -0.04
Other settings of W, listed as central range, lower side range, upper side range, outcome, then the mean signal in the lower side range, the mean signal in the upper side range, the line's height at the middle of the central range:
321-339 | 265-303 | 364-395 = -0.20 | 36.3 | 22.3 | 29.5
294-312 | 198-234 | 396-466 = -0.07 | 35.5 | 31.2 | 33.8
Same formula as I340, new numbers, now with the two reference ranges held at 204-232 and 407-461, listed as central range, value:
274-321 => -0.09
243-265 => 0.39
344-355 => 0.04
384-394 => 0.15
